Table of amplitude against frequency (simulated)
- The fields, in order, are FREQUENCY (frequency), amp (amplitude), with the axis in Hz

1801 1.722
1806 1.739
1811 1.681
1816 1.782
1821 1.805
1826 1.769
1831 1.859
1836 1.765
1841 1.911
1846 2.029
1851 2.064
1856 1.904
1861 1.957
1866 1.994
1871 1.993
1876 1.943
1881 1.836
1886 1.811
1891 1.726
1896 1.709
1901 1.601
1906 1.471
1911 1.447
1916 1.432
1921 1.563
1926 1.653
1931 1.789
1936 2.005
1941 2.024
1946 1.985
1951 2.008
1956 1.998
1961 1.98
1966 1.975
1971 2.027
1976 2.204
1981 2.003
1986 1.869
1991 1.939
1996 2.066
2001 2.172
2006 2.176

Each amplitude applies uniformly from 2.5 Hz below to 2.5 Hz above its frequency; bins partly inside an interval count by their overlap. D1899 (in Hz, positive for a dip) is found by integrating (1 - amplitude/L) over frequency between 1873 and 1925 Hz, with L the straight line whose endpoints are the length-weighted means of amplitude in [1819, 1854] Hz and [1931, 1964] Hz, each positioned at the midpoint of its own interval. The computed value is 7.6 Hz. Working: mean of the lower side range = 1.89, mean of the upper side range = 1.98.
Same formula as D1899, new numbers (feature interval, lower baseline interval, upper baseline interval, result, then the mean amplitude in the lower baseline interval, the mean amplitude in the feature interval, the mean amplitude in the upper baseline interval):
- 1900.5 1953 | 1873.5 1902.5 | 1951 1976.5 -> 4.93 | 1.78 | 1.73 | 2.02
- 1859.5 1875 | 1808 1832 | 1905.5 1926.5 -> -3.20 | 1.77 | 1.98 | 1.5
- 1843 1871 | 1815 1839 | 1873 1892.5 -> -2.59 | 1.8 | 1.99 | 1.84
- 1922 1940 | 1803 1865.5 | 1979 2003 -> 1.28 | 1.86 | 1.81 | 2.01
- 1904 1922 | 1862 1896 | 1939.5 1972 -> 4.27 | 1.87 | 1.47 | 2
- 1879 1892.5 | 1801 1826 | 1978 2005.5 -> 0.49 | 1.75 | 1.79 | 2.03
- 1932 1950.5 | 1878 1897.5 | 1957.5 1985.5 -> -0.50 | 1.78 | 1.99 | 2.02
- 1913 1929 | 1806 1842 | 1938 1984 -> 3.27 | 1.79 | 1.55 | 2.02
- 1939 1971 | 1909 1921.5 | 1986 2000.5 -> -4.75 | 1.47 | 2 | 2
